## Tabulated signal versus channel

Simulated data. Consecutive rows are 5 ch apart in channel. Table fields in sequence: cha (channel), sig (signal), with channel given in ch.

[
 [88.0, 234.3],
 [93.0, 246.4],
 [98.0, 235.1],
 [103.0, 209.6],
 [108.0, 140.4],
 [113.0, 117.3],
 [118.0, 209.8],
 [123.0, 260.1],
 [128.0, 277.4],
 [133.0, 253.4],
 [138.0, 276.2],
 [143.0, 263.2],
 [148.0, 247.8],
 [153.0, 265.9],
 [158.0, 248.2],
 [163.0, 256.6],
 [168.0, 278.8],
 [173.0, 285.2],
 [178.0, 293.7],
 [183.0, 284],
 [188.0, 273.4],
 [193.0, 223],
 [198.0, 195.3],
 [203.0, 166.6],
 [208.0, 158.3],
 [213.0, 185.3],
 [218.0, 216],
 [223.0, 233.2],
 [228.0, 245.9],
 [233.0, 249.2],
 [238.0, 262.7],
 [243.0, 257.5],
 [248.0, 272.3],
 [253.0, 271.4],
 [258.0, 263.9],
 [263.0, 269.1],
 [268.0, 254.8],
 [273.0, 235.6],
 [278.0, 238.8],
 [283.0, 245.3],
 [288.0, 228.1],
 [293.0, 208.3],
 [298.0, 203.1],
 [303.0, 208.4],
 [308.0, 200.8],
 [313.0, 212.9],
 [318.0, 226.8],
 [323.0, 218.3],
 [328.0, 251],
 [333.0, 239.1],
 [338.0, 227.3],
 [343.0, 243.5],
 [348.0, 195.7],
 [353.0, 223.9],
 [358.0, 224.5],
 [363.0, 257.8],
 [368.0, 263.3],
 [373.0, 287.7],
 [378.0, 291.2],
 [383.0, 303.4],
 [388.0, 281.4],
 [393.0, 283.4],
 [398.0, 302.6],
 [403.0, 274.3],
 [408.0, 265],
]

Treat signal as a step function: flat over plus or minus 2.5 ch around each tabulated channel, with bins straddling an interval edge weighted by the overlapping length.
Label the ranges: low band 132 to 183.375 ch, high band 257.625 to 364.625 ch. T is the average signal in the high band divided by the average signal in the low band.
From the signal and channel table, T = 0.9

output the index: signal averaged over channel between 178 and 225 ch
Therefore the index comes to 219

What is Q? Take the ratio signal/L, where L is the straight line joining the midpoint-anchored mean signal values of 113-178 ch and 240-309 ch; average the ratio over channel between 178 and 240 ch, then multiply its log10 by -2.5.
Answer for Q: 0.099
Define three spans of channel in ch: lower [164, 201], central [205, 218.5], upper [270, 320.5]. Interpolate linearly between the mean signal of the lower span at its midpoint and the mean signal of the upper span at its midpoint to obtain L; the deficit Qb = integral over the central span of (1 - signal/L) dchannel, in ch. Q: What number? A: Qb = 3.7 ch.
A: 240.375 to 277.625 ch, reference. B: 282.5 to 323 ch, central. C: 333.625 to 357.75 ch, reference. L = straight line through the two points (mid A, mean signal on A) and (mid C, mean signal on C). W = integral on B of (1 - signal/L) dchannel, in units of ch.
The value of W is 4.4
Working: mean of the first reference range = 259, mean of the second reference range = 224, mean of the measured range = 215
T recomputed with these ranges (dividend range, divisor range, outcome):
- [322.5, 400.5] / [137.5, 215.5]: 1.06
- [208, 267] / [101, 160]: 1.06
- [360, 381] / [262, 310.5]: 1.20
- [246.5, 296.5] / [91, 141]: 1.11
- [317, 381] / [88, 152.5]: 1.06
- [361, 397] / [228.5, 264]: 1.08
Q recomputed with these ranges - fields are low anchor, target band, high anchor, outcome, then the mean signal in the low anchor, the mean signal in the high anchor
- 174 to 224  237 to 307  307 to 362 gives -0.08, 224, 226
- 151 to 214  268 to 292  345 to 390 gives 0.06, 241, 258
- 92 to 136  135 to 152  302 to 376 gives -0.20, 216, 233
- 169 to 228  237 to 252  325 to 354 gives -0.15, 231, 230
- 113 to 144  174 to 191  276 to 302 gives -0.18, 245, 224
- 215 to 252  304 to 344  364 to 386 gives 0.20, 248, 284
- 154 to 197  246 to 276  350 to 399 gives 0.03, 265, 270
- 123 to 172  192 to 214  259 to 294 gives 0.36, 264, 242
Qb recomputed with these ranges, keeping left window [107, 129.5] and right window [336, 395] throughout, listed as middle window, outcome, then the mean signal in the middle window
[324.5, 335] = 0.3 ch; 243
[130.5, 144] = -3.8 ch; 264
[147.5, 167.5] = -4.5 ch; 258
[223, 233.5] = -0.8 ch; 244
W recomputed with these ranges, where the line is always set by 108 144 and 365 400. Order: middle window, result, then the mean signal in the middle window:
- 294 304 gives 2.3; 206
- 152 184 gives -4.6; 273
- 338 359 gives 4.3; 222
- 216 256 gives 0.4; 252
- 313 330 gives 2.8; 229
